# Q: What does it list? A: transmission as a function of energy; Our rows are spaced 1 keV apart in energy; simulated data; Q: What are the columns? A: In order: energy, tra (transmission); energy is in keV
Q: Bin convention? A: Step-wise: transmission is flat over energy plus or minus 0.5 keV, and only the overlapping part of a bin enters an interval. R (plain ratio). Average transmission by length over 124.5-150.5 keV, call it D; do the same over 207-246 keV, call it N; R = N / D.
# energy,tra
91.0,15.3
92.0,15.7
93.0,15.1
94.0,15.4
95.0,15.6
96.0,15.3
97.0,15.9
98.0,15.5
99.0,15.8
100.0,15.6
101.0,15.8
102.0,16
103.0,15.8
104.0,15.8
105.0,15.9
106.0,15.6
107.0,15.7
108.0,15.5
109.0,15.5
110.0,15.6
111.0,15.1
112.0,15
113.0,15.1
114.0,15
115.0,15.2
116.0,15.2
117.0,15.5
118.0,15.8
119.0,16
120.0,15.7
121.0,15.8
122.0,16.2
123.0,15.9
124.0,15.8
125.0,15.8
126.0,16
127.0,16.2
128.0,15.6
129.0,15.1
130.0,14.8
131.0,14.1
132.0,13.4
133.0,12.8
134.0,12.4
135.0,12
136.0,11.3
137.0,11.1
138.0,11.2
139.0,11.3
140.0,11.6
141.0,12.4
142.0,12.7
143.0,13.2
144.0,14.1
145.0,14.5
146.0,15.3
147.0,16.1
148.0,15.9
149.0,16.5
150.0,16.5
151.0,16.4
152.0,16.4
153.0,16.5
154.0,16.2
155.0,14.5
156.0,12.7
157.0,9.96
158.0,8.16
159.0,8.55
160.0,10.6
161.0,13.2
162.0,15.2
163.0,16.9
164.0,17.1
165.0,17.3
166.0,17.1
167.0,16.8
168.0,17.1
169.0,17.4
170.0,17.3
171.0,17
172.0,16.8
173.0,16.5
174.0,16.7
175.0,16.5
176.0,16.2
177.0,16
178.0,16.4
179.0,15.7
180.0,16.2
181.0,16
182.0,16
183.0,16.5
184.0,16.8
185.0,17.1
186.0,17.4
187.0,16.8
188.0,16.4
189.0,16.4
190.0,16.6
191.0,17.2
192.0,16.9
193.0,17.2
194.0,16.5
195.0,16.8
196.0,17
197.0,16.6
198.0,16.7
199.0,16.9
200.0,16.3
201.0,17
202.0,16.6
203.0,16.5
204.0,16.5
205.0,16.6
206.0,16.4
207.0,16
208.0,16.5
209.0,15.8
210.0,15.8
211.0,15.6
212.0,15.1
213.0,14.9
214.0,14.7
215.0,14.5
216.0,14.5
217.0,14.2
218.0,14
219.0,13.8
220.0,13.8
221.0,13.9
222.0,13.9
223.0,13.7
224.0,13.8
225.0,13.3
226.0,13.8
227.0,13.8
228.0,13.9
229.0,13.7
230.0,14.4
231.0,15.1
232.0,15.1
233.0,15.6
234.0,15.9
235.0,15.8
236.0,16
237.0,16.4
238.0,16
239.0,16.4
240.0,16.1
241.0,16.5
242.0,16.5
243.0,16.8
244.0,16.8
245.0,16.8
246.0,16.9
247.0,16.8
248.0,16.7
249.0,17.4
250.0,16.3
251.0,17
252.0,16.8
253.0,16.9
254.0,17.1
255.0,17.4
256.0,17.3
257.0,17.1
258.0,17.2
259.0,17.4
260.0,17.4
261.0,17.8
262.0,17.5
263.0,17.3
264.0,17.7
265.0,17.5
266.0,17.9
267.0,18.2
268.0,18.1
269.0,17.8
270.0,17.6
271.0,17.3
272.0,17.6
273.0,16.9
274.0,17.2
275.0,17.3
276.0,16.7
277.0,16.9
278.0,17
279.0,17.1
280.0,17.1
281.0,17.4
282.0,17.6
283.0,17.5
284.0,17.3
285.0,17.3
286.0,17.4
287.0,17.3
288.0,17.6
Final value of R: 1.09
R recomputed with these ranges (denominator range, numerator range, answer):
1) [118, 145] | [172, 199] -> 1.19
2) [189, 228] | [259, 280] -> 1.12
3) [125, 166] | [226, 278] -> 1.19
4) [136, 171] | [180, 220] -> 1.12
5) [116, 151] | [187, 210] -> 1.15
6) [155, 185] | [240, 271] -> 1.12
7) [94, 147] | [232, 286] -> 1.16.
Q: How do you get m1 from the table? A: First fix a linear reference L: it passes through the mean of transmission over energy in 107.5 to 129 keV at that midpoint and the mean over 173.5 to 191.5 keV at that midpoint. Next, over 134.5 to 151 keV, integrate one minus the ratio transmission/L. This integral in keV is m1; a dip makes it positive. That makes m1 2.5 keV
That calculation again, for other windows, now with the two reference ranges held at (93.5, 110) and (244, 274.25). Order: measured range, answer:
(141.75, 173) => 2.4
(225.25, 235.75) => 1.4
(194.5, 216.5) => 0.9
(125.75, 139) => 2.1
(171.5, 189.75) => 0.0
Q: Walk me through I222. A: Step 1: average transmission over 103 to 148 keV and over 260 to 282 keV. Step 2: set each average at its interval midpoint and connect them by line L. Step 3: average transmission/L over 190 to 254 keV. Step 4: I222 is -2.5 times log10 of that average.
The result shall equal 0.05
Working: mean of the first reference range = 14.6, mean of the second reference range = 17.4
